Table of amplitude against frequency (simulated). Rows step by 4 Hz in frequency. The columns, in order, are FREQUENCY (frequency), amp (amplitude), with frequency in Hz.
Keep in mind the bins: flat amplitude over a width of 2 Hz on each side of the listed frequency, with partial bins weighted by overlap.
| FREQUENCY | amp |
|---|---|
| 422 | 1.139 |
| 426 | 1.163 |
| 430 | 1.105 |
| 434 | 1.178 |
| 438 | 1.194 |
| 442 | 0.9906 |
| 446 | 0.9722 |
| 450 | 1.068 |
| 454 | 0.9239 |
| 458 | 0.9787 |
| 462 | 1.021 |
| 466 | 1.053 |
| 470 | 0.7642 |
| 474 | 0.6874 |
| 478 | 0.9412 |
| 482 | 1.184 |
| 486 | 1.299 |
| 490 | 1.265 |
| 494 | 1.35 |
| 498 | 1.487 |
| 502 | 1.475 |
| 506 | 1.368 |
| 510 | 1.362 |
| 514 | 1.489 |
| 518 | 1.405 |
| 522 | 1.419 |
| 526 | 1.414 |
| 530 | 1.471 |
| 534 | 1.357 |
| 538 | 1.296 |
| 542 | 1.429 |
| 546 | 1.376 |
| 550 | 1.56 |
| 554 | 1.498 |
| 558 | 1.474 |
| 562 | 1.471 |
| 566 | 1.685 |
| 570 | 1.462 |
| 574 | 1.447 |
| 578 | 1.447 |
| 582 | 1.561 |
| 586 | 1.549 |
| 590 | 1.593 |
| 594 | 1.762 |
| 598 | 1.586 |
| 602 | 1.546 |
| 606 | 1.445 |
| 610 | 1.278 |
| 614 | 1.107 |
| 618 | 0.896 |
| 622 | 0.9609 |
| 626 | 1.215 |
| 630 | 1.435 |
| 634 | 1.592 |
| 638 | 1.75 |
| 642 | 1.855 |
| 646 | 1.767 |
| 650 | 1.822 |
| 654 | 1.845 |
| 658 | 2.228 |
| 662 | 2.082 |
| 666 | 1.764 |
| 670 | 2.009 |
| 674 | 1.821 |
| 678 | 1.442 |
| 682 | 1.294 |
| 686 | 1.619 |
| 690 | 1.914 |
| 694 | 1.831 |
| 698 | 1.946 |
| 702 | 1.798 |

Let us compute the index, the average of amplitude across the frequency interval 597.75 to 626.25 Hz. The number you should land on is 1.24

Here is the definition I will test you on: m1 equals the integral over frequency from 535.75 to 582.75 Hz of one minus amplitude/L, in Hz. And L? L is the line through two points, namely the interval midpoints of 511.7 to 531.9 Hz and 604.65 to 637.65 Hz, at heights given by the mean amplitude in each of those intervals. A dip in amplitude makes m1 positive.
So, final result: -3.5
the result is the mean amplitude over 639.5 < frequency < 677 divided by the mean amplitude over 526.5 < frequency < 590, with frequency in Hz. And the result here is 1.29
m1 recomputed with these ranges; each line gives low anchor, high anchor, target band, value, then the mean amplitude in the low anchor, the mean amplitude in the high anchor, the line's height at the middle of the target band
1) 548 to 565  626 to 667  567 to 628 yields 8.74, 1.51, 1.79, 1.64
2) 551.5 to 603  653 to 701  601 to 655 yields 7.39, 1.54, 1.82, 1.68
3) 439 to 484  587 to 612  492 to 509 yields -4.35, 0.967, 1.54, 1.13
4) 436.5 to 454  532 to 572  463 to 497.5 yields 2.83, 1.04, 1.46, 1.18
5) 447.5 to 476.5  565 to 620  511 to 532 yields -4.86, 0.929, 1.45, 1.17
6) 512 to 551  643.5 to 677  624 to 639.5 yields 2.65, 1.42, 1.9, 1.79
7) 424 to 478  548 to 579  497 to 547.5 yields -3.50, 1.01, 1.51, 1.32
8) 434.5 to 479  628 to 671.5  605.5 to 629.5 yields 7.62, 0.971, 1.83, 1.69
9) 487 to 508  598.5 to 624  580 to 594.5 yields -3.92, 1.38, 1.23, 1.26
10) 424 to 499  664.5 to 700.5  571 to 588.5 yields -0.84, 1.08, 1.74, 1.43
